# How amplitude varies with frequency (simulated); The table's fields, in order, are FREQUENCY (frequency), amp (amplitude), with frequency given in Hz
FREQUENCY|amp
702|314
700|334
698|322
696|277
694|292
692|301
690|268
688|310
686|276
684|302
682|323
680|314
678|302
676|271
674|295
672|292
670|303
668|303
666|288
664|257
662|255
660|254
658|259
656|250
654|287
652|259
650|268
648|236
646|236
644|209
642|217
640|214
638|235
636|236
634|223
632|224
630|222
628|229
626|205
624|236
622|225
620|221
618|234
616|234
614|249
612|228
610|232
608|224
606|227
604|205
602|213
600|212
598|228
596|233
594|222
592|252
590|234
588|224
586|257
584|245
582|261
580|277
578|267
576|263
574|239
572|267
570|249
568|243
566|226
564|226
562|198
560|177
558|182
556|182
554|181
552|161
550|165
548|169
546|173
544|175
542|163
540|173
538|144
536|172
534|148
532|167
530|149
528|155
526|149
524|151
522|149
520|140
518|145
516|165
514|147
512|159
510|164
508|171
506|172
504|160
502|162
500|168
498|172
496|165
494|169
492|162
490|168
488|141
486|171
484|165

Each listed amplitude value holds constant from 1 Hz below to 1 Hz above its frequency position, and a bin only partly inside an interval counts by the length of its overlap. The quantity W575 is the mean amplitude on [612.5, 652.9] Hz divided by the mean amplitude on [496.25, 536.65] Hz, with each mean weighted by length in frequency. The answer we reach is 1.5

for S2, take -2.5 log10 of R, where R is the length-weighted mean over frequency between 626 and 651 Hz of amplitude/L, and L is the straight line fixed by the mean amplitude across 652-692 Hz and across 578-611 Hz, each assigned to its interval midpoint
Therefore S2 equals 0.155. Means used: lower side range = 235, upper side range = 284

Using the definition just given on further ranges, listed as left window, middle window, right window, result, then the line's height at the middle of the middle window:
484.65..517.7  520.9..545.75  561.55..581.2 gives 0.262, 202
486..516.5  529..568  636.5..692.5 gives 0.103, 194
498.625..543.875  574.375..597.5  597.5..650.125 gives -0.229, 201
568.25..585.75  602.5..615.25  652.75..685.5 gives 0.176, 267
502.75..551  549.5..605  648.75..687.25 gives -0.112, 203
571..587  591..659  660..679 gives 0.172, 272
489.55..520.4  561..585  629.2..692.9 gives -0.189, 207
